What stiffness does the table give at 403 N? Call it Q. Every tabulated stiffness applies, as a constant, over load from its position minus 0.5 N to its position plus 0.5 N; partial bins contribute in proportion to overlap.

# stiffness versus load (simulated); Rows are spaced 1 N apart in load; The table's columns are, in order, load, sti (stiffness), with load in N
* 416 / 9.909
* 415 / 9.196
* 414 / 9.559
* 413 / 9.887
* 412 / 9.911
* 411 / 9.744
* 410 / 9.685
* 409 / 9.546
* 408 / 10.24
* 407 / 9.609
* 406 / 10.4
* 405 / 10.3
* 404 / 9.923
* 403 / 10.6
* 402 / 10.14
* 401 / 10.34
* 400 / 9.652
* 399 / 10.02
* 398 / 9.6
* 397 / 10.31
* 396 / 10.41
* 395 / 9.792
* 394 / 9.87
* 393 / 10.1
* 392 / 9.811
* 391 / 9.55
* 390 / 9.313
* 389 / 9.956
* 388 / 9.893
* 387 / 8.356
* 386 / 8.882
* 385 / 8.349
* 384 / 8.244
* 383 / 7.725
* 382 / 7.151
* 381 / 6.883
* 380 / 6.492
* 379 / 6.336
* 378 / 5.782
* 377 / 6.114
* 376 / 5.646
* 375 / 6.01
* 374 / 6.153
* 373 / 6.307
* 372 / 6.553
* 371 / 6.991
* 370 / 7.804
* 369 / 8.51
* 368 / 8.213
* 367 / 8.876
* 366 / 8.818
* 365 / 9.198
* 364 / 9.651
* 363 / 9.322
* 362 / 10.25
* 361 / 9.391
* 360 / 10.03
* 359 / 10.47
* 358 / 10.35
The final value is 10.6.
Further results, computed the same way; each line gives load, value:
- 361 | 9.391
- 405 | 10.3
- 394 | 9.87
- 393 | 10.1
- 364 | 9.651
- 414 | 9.559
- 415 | 9.196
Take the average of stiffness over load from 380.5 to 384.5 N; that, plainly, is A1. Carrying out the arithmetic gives 7.5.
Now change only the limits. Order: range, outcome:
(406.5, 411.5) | 9.76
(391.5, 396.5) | 10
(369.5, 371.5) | 7.4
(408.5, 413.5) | 9.75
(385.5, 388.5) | 9.04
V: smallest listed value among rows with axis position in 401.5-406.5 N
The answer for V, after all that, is 9.923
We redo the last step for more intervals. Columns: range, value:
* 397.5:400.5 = 9.6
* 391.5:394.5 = 9.811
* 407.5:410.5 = 9.546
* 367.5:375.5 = 6.01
